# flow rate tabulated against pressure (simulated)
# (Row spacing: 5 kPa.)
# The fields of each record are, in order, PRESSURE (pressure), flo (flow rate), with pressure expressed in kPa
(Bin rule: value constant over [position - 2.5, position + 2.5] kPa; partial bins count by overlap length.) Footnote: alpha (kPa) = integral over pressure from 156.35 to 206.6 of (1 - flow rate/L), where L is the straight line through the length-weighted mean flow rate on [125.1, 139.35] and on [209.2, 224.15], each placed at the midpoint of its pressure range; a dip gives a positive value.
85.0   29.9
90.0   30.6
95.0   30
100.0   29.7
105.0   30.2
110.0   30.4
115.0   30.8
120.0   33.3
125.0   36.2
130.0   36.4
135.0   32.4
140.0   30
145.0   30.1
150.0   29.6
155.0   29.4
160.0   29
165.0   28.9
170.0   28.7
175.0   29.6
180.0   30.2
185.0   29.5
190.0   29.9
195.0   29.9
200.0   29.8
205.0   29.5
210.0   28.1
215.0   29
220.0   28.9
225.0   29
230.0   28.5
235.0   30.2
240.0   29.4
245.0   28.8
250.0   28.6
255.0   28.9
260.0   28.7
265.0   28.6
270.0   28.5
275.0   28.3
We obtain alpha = 2.4 kPa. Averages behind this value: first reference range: 34.1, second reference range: 28.8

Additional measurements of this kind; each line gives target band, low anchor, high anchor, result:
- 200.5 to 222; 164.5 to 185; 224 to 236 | 0.2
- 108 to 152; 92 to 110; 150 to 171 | -3.9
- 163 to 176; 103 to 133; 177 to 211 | 0.7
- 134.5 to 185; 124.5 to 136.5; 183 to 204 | 4.5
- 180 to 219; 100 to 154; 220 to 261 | 0.8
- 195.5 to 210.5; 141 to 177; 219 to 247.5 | -0.1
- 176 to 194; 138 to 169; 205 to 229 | -0.4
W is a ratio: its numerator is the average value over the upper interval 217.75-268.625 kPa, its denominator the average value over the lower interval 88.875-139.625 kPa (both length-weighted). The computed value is 0.91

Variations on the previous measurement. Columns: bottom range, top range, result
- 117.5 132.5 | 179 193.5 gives 0.85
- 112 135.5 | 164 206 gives 0.87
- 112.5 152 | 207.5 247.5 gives 0.90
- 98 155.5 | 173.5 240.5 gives 0.93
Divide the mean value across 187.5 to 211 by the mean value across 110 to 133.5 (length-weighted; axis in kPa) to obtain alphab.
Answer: 0.88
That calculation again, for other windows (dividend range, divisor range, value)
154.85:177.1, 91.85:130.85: 0.91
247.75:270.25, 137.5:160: 0.97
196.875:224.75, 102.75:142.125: 0.89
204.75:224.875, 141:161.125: 0.97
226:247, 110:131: 0.87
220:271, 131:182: 0.97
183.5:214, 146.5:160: 1.00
